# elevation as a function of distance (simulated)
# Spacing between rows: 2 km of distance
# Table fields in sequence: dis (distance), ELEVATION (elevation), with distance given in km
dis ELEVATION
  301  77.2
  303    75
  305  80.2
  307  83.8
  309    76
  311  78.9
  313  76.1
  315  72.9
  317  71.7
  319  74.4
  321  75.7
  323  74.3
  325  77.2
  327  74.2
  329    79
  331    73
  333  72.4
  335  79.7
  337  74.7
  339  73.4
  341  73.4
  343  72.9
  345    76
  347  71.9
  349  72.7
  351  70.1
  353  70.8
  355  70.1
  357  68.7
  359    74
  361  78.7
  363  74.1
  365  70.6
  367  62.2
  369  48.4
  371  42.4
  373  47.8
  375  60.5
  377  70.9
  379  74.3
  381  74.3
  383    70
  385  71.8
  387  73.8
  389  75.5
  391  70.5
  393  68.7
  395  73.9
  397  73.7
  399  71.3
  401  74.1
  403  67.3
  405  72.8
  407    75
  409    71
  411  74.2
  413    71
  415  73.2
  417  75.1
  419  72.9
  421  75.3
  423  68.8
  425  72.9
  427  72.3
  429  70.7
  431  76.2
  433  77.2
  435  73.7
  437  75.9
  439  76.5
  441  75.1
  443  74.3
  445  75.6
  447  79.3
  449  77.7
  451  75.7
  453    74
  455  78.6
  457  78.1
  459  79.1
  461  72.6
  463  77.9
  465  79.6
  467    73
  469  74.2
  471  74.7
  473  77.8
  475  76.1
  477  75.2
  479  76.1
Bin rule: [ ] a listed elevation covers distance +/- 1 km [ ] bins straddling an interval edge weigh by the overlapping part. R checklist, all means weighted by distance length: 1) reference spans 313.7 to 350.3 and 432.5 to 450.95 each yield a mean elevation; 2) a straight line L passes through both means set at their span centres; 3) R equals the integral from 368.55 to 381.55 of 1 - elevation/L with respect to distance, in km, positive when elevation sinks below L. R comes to 2.6 km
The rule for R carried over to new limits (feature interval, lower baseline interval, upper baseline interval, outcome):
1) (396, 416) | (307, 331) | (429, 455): 0.91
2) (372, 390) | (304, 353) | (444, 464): 1.68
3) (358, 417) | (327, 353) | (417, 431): 3.18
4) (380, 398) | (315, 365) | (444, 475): 0.59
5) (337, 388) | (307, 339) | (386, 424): 3.74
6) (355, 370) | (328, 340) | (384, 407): 1.16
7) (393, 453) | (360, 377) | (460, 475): -4.04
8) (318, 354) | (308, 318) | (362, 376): -3.29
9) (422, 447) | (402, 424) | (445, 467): 0.14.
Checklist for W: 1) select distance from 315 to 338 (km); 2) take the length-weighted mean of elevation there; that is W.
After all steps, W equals 75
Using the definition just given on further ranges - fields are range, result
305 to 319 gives 76.7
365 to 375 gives 53.3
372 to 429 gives 71.2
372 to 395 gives 69.1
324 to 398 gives 70.4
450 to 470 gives 76.3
